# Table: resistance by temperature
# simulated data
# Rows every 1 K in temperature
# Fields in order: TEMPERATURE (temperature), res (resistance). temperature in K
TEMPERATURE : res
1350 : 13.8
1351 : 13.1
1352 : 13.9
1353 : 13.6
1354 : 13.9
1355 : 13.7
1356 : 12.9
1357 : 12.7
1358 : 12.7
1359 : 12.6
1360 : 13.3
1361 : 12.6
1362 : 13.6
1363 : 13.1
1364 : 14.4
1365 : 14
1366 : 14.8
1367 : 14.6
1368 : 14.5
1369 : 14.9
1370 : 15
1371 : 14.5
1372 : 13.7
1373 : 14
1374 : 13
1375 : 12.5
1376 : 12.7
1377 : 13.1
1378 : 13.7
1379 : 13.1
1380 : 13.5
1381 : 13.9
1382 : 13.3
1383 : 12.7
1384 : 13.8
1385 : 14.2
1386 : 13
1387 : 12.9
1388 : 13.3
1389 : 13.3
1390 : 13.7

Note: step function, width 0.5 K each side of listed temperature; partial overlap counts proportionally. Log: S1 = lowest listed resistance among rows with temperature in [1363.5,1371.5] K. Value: 14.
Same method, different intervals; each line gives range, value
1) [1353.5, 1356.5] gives 12.9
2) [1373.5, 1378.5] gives 12.5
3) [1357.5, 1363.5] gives 12.6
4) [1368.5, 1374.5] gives 13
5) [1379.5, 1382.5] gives 13.3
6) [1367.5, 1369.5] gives 14.5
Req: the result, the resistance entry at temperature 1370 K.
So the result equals 15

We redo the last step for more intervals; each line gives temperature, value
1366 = 14.8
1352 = 13.9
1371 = 14.5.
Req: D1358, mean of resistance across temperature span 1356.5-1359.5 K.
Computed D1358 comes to 12.7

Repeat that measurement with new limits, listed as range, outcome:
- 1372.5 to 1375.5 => 13.2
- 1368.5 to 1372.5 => 14.5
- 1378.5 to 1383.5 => 13.3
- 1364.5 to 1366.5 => 14.4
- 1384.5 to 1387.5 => 13.4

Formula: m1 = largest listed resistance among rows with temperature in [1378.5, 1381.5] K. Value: 13.9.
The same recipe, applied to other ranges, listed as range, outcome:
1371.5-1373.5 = 14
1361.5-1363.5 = 13.6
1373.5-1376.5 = 13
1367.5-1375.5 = 15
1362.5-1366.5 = 14.8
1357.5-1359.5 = 12.7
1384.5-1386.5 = 14.2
